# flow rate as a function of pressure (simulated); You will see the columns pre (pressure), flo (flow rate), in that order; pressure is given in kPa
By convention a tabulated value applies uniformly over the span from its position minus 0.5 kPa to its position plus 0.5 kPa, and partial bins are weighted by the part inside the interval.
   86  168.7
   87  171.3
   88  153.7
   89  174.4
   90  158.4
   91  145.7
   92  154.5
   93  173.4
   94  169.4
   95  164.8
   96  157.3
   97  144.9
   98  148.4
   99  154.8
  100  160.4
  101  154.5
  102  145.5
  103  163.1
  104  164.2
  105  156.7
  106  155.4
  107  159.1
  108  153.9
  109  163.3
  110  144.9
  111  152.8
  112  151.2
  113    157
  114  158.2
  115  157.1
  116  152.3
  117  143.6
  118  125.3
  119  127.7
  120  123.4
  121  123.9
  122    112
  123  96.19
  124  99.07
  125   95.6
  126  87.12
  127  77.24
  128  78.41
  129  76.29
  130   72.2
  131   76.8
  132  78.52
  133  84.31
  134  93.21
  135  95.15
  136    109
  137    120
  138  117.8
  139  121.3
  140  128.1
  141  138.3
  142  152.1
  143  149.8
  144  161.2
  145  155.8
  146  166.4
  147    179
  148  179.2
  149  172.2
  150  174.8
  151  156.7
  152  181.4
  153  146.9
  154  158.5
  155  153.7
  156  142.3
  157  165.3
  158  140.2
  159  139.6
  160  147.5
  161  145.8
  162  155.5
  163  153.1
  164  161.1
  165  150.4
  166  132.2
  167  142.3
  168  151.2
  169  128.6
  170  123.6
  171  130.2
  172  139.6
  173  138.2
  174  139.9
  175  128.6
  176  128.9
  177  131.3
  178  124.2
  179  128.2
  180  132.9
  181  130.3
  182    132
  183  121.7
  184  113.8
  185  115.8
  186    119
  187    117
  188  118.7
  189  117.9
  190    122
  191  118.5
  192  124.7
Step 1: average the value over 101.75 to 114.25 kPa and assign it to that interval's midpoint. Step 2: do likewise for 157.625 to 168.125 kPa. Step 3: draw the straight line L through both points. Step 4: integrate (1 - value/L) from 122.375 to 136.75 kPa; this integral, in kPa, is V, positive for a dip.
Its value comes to 6.09 kPa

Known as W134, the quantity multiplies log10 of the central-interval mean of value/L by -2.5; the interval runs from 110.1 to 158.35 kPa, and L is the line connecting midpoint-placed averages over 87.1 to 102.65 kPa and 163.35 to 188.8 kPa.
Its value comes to 0.11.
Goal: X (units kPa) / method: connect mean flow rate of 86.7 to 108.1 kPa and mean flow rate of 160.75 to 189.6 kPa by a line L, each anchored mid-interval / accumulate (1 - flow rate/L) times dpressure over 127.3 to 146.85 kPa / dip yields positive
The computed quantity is 4.0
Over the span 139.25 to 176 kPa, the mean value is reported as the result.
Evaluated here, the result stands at 150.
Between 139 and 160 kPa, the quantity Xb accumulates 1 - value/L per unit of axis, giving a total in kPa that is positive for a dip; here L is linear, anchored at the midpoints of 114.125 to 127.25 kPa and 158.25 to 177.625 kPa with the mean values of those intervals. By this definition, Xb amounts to -3.8 kPa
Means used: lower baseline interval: 119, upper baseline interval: 140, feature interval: 156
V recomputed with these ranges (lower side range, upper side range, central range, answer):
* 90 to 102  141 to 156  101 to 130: 4.9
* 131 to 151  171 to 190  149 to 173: -3.4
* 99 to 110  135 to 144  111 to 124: 1.1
